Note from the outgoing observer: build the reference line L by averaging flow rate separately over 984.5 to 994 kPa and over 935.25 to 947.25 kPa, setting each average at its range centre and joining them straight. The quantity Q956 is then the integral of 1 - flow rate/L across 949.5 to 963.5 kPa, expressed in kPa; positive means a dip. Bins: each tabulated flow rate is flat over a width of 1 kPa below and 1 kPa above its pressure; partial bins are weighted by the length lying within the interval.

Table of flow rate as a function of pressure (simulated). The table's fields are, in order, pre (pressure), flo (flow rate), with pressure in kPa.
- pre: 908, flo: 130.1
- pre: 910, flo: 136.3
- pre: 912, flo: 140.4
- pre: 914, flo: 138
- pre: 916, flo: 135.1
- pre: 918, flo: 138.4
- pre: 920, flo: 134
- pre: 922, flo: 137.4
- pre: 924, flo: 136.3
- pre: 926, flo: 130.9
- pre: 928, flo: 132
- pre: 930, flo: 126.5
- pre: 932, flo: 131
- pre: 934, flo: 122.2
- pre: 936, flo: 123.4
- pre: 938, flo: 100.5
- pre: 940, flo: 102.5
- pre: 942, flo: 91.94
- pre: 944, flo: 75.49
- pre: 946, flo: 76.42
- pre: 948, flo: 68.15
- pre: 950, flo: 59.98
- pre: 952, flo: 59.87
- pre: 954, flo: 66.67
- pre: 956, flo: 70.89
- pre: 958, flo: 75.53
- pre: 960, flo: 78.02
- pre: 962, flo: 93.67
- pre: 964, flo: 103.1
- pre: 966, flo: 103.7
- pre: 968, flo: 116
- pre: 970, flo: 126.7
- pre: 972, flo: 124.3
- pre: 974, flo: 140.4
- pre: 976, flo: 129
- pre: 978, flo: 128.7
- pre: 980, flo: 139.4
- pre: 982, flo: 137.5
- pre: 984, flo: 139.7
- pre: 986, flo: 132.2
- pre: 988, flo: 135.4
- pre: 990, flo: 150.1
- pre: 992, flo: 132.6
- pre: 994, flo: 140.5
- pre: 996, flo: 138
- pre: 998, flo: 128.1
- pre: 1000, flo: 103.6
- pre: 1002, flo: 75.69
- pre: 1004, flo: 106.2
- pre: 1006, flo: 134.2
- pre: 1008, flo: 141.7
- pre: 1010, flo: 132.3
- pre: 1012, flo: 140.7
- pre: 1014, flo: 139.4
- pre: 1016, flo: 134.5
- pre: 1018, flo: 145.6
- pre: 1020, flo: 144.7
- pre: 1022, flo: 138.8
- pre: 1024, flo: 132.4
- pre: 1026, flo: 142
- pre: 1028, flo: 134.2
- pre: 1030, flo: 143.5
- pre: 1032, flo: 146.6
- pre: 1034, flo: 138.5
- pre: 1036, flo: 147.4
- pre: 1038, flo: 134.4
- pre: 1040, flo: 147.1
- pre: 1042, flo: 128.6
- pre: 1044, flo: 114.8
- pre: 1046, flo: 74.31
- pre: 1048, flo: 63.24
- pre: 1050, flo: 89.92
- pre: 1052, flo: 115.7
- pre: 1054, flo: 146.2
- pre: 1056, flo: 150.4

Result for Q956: 4.5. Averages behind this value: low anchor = 93.9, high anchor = 138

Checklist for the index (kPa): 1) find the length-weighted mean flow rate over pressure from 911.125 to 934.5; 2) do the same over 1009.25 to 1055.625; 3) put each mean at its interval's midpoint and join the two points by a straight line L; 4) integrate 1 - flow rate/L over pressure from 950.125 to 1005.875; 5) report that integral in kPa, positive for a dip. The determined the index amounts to 7.7 kPa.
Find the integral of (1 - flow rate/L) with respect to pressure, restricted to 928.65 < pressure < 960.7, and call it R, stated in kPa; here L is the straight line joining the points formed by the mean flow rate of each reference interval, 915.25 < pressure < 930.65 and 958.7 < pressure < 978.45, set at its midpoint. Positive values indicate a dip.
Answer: 9.0 kPa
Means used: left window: 134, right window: 113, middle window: 89.9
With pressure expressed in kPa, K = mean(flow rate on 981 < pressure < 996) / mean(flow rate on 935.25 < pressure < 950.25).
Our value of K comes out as 1.57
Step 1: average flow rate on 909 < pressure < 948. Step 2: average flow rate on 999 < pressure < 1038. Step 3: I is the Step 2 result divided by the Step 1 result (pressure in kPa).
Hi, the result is 1.1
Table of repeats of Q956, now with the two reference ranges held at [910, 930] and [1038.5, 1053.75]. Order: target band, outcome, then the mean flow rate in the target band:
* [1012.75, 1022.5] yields -2.3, 141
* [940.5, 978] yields 9.8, 93.3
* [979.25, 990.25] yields -1.5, 138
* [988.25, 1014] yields -2.2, 128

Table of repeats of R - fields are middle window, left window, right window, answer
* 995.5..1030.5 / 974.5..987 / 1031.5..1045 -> 1.3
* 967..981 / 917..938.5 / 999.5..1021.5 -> -0.1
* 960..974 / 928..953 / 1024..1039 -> -0.2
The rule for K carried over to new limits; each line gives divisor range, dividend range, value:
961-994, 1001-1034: 1.05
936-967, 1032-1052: 1.41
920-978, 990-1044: 1.28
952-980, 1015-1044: 1.34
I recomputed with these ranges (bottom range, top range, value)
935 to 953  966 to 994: 1.57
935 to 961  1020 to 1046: 1.68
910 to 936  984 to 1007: 0.94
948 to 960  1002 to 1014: 1.88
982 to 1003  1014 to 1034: 1.09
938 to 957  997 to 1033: 1.73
